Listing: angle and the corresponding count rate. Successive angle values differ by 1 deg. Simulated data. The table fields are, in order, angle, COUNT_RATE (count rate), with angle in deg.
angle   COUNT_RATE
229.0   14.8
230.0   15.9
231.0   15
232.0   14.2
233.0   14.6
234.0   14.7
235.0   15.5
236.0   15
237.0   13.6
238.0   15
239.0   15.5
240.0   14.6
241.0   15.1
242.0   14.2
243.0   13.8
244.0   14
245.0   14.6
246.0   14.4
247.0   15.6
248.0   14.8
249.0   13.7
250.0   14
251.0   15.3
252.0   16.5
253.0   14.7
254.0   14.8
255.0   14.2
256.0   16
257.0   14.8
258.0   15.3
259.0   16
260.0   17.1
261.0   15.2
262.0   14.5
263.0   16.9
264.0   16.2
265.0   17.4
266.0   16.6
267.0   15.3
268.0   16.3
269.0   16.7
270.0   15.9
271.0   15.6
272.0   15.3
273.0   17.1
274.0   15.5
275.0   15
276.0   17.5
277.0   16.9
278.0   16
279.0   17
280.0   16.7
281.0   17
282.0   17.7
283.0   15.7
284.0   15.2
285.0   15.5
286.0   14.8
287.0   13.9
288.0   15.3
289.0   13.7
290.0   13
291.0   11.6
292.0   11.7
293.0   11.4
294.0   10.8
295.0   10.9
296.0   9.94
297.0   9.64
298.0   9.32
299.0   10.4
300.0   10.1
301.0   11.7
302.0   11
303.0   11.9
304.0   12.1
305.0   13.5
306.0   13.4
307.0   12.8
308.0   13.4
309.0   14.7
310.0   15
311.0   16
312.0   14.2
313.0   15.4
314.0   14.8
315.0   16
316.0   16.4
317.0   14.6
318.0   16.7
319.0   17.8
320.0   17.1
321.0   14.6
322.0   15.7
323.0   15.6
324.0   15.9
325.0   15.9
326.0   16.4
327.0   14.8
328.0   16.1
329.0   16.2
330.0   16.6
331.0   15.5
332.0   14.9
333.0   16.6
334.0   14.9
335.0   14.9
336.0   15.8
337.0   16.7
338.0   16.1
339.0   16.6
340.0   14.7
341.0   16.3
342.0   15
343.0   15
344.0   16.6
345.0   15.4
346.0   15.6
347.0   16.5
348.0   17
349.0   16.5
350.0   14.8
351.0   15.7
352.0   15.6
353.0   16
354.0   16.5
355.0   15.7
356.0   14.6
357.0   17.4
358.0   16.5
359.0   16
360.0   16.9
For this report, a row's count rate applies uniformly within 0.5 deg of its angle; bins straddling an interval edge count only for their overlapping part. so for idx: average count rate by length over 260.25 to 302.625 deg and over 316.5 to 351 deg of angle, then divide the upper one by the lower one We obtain 1.1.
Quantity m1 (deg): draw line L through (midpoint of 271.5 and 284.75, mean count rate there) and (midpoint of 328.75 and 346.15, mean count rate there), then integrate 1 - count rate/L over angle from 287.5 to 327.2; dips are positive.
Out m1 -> 6.0 deg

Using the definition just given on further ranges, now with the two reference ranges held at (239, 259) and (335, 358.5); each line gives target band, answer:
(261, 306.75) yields 2.91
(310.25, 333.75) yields -0.24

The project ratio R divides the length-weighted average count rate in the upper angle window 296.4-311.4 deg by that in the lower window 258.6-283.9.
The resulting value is 0.8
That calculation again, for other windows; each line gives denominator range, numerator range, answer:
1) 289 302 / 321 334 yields 1.43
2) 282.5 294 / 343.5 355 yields 1.17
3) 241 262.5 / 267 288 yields 1.07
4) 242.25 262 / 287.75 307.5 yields 0.78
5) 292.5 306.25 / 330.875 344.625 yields 1.41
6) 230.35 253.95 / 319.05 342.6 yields 1.07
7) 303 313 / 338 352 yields 1.14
